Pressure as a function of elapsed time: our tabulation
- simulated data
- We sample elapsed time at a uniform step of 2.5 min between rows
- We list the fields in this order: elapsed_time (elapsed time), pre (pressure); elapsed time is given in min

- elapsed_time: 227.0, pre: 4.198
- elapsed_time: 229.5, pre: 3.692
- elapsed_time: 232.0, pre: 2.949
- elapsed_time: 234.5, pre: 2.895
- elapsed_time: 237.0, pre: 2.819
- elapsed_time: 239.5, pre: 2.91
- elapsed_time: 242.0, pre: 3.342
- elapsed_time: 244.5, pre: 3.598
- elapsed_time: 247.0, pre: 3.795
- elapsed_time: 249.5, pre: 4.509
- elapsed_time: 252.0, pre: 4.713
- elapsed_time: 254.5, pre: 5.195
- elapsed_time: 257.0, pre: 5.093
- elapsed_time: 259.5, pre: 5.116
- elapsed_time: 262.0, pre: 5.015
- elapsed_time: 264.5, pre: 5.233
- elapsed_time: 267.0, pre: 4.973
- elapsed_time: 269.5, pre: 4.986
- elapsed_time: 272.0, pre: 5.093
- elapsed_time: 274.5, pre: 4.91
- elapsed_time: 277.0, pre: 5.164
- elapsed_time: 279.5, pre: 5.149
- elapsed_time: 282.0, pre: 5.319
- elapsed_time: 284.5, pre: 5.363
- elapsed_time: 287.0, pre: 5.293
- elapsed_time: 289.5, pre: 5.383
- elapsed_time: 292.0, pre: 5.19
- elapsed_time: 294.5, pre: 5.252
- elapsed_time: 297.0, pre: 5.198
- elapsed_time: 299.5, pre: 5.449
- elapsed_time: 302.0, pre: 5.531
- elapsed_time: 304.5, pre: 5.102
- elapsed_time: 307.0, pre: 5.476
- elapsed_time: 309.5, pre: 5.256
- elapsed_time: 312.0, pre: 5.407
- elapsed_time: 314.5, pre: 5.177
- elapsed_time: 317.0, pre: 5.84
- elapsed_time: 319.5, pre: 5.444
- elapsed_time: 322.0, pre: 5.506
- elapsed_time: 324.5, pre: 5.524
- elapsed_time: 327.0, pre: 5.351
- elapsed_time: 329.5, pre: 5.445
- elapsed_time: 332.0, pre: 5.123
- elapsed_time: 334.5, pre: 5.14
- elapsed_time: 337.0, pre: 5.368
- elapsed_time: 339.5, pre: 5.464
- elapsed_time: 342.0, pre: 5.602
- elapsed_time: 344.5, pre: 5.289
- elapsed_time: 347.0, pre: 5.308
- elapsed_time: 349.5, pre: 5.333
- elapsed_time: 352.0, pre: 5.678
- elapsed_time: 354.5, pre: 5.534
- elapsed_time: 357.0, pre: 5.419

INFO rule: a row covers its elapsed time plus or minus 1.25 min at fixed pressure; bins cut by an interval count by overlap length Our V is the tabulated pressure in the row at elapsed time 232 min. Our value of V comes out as 2.949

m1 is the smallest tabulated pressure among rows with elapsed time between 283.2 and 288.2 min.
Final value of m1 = 5.293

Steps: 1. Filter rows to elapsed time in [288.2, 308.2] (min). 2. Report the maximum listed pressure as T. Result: 5.531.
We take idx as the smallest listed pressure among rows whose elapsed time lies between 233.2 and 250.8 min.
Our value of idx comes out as 2.819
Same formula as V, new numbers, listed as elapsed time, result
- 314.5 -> 5.177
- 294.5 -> 5.252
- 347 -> 5.308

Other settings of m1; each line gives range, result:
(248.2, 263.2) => 4.509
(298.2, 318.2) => 5.102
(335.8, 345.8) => 5.289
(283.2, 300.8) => 5.19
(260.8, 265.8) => 5.015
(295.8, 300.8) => 5.198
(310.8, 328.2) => 5.177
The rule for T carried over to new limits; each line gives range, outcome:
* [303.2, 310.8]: 5.476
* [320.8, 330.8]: 5.524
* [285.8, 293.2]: 5.383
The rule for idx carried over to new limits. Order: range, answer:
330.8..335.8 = 5.123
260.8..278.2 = 4.91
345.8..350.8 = 5.308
